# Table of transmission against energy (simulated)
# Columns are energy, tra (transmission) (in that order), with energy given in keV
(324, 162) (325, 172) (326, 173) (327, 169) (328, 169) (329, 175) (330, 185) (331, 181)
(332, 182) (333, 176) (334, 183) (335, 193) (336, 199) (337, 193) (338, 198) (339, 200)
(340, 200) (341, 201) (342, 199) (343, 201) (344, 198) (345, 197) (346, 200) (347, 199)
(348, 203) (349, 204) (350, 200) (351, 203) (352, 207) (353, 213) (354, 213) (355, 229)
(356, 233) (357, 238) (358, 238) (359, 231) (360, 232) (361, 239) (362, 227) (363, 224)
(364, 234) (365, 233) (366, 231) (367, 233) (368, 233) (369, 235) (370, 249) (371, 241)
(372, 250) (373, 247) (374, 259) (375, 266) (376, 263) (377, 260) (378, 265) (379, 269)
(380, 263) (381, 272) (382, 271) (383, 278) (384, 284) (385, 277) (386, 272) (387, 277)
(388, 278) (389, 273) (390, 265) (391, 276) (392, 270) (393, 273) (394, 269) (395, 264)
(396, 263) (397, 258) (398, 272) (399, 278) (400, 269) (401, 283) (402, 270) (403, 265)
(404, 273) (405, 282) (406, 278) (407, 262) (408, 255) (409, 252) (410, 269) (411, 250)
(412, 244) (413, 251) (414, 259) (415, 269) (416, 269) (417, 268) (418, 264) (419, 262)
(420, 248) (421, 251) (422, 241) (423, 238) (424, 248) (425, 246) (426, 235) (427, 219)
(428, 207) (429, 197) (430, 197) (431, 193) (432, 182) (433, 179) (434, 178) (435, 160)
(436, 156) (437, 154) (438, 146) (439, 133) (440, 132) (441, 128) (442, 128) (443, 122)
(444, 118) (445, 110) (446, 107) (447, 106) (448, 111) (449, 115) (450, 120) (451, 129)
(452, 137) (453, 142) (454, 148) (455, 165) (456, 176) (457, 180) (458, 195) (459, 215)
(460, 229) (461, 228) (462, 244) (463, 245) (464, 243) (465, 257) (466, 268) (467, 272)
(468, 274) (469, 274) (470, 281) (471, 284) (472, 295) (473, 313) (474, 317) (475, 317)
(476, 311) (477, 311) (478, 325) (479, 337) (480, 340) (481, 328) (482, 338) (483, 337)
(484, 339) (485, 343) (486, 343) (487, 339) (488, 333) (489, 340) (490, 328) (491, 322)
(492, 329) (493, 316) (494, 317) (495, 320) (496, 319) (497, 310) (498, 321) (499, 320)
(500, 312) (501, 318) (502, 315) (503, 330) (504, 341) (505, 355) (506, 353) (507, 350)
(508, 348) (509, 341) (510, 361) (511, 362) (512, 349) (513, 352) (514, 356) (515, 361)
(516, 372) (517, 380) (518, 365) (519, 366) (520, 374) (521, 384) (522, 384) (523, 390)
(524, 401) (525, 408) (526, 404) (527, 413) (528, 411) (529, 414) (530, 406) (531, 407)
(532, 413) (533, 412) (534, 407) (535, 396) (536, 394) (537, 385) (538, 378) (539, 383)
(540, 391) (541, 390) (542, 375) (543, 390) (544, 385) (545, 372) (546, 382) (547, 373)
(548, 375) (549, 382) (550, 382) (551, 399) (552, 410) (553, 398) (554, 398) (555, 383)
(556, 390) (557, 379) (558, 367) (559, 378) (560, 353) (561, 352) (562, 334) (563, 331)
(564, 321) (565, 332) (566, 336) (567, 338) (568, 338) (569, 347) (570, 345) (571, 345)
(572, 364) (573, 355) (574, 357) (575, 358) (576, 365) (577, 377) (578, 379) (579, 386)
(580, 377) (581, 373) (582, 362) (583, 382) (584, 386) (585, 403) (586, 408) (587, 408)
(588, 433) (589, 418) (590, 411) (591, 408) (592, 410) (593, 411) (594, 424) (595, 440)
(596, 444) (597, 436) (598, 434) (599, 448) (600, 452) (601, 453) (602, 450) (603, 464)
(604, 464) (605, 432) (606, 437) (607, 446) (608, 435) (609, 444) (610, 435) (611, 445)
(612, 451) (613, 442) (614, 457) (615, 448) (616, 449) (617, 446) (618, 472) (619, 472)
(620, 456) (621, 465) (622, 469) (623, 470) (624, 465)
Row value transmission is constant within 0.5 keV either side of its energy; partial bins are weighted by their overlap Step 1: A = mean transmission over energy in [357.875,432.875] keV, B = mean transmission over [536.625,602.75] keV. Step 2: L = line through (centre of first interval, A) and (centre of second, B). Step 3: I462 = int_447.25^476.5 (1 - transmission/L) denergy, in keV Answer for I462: 7.9 keV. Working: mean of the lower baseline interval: 253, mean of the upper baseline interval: 386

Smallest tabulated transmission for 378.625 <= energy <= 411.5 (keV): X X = 250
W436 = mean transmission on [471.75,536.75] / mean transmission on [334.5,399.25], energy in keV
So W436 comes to 1.48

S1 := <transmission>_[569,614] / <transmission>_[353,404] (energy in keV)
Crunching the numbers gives 1.6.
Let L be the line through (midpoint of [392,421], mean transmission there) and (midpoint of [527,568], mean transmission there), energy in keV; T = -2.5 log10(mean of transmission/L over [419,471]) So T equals 0.482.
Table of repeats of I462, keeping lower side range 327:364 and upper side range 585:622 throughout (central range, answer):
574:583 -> 1.0 keV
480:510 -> 0.8 keV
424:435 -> 3.0 keV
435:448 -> 7.3 keV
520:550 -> -1.2 keV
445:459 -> 7.4 keV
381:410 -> -2.5 keV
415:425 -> 0.7 keV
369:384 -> -1.8 keV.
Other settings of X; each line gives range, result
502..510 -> 315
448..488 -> 111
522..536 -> 384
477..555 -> 310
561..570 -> 321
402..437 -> 154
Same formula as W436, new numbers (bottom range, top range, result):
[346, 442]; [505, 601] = 1.61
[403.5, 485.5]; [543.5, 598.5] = 1.67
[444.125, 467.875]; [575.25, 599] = 2.24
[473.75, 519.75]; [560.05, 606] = 1.16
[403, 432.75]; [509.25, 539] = 1.58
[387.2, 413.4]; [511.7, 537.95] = 1.45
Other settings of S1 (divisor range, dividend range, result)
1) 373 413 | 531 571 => 1.40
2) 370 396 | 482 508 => 1.24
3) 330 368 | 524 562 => 1.86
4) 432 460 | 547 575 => 2.48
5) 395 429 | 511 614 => 1.53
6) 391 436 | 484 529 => 1.43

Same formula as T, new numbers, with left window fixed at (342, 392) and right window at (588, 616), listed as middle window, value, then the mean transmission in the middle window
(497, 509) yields 0.07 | 332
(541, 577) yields 0.10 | 366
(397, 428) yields 0.08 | 258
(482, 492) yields 0.02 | 336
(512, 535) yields -0.05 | 389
